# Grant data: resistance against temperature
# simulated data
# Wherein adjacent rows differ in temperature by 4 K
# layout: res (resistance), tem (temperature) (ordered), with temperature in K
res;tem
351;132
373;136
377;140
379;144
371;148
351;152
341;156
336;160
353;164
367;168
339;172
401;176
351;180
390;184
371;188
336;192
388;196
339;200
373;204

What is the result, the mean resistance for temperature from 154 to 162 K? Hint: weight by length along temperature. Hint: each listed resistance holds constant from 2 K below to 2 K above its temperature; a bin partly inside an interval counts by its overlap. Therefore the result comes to 338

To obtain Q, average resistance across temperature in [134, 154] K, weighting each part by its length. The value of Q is 370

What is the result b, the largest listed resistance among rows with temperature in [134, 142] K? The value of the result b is 377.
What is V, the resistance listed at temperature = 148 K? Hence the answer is 371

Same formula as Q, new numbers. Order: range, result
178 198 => 367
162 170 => 360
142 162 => 356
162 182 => 362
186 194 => 354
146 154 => 361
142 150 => 375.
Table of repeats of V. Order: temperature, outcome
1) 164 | 353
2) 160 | 336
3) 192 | 336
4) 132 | 351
